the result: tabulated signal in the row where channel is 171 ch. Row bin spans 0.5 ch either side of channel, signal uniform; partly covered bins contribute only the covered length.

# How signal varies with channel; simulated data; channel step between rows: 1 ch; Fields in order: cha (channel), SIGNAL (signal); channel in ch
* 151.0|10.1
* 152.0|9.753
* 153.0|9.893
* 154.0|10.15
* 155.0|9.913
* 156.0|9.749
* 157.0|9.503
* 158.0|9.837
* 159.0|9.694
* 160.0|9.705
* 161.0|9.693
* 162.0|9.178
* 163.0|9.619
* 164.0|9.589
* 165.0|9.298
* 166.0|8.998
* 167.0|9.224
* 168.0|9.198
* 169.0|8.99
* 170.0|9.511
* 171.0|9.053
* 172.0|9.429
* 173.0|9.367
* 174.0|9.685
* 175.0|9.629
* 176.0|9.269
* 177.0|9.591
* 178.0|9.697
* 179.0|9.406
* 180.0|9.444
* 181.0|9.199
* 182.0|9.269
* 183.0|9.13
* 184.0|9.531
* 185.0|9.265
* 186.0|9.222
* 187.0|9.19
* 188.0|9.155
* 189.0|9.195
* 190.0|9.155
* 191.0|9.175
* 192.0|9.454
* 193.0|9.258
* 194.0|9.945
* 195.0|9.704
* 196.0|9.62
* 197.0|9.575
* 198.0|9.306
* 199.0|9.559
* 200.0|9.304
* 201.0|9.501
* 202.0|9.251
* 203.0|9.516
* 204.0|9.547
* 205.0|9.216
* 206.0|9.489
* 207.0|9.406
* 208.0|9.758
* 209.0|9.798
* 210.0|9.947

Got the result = 9.053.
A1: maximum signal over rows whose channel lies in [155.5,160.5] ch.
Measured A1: 9.837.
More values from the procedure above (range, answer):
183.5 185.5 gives 9.531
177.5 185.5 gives 9.697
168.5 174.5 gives 9.685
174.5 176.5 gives 9.629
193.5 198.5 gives 9.945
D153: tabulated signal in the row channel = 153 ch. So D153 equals 9.893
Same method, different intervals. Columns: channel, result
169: 8.99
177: 9.591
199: 9.559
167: 9.224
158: 9.837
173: 9.367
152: 9.753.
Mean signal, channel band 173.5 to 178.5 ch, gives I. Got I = 9.57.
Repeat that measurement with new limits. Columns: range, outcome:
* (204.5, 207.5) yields 9.37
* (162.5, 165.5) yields 9.5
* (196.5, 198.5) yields 9.44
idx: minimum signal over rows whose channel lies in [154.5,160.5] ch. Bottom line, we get 9.503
